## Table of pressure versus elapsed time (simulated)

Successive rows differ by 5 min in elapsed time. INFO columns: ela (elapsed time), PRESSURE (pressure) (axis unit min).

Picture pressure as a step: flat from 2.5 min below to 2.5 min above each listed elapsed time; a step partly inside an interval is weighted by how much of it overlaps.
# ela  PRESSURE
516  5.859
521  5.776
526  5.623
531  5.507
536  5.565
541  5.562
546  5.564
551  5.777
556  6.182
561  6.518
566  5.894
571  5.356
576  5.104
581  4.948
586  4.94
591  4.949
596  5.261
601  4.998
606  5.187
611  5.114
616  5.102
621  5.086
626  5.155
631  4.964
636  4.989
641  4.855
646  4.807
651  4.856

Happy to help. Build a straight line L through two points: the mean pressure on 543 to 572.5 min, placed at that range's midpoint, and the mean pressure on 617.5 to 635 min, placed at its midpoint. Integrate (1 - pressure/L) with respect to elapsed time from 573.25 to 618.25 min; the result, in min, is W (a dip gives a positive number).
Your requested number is 3.0 min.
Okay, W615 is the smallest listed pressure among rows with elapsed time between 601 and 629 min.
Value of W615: 4.998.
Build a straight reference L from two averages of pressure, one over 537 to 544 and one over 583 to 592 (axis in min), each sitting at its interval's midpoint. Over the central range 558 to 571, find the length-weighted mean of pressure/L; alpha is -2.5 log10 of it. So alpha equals -0.153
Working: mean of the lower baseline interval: 5.56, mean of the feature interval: 6.04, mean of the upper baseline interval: 4.94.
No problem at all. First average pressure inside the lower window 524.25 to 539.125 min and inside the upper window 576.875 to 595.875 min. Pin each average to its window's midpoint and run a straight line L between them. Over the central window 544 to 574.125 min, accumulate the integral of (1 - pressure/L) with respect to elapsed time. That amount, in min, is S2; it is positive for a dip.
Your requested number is -3.4 min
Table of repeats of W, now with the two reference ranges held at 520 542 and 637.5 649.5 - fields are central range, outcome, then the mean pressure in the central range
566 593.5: 0.7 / 5.14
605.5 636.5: -0.5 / 5.08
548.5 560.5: -1.4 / 6.07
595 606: 0.0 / 5.12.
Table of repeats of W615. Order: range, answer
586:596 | 4.94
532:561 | 5.562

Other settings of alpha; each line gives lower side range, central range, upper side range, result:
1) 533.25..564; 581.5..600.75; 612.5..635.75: 0.08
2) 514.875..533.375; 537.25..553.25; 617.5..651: -0.02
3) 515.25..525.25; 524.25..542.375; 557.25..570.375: 0.06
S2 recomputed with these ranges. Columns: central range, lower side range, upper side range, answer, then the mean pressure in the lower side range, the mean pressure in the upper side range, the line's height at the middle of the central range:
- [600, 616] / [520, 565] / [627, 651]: 0.3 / 5.79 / 4.91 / 5.2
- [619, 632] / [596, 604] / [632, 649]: -0.3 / 5.09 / 4.89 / 4.96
